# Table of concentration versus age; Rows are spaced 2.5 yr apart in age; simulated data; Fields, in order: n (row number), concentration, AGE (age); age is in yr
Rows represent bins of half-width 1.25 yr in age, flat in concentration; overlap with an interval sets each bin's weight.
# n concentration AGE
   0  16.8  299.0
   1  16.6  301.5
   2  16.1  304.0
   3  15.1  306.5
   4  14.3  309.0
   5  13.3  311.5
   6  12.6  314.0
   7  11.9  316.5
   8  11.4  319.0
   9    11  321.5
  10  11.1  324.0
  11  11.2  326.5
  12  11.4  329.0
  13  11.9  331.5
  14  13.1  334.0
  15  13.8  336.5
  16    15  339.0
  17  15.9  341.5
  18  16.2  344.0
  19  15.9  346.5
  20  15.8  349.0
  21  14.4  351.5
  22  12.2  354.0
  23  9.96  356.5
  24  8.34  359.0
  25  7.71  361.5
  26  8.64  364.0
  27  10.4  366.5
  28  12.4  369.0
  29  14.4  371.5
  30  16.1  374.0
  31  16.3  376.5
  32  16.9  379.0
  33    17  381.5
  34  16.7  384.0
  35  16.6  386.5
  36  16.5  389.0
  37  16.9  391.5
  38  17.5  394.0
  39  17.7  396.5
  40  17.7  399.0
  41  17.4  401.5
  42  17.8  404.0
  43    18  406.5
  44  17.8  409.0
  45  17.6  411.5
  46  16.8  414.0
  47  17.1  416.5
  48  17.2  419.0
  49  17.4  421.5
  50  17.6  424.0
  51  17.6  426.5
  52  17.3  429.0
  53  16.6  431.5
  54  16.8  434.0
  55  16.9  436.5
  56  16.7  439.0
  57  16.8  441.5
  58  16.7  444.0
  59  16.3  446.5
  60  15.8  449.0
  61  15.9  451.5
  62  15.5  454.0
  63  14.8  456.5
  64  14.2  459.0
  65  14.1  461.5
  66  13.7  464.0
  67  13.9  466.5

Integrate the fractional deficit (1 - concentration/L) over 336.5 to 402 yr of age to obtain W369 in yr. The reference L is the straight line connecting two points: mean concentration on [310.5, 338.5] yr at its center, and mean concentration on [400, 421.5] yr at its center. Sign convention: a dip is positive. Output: 1.4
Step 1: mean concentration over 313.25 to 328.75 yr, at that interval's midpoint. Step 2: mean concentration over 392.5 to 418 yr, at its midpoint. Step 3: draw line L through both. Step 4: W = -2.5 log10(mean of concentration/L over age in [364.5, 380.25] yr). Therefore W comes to 0.08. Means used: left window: 11.5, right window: 17.5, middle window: 14.1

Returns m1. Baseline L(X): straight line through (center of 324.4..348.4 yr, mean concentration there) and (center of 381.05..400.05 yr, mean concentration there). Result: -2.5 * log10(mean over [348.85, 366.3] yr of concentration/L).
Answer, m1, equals 0.37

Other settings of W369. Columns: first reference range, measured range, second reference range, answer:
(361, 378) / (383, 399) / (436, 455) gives -4.03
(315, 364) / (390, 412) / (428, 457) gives -4.17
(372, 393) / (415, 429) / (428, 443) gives -0.50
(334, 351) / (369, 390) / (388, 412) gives 0.77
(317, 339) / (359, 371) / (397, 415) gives 3.91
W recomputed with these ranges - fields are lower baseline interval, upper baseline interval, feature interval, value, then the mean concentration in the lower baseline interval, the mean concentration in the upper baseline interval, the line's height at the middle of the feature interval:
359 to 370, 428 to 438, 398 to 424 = -0.20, 9.56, 16.9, 14.5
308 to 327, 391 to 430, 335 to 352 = -0.13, 12.1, 17.5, 13.6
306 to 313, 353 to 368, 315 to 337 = 0.07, 14.1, 9.54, 12.6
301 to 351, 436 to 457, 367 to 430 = -0.11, 13.6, 16.2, 15.2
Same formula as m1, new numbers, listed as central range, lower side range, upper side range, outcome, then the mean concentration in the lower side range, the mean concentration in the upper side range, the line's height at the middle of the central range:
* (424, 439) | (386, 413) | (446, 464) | -0.06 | 17.4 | 15.1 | 16.1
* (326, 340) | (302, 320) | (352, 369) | -0.07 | 13.7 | 9.97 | 12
